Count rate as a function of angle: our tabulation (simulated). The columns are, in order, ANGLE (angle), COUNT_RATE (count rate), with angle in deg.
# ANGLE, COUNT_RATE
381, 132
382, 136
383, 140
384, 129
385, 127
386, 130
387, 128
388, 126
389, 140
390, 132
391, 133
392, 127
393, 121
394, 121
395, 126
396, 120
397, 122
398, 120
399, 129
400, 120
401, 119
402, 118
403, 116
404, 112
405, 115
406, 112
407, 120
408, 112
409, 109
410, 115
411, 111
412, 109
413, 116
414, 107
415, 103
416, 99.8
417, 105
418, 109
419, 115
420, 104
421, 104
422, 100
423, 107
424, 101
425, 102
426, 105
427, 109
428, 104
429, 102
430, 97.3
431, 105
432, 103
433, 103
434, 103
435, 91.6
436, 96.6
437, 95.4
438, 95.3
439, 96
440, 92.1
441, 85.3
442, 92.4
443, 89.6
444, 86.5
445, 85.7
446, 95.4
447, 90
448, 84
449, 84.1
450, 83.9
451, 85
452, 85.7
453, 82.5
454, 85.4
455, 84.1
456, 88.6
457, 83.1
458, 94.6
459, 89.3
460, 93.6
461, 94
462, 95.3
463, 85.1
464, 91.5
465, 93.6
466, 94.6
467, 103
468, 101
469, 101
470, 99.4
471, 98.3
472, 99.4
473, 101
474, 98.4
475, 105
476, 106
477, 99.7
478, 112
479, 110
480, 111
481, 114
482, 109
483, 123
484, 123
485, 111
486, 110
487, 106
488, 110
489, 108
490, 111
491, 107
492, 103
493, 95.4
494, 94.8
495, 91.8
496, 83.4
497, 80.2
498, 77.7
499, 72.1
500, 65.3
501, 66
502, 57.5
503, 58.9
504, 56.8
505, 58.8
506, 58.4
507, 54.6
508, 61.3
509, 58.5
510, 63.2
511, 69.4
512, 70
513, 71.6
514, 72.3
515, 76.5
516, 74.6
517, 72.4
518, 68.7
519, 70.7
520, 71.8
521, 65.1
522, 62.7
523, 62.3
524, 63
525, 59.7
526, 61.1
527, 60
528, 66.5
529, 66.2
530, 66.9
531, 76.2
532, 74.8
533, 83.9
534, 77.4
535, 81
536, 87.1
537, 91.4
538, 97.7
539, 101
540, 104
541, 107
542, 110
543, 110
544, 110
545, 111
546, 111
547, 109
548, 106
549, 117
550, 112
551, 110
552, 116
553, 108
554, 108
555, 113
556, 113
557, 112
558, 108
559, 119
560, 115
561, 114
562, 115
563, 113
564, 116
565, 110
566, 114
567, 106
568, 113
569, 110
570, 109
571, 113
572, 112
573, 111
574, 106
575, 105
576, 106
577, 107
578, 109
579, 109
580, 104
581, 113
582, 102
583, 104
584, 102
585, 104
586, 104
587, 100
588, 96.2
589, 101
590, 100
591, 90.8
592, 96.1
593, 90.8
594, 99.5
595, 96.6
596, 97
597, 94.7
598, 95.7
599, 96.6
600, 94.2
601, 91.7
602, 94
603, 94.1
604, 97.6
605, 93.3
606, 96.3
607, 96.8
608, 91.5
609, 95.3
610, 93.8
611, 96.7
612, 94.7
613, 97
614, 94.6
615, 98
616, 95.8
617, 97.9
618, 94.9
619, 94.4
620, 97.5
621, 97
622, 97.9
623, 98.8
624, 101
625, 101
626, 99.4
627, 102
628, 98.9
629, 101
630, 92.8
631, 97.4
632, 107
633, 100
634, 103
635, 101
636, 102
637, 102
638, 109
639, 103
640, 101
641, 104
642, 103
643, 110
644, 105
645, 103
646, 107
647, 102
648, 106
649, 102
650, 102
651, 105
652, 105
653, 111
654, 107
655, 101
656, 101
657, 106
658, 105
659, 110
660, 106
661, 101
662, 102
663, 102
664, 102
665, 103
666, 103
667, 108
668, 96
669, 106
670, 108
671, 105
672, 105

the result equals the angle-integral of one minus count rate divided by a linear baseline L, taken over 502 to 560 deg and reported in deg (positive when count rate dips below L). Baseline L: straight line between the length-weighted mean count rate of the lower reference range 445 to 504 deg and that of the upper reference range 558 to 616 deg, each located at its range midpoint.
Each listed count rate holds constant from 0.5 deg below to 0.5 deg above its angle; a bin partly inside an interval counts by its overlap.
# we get 8.4 deg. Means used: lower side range 94.2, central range 84.4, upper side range 102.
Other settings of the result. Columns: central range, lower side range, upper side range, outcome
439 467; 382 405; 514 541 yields 3.8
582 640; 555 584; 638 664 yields 5.0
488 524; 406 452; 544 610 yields 9.9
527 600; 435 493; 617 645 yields -2.0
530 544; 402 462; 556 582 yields 2.1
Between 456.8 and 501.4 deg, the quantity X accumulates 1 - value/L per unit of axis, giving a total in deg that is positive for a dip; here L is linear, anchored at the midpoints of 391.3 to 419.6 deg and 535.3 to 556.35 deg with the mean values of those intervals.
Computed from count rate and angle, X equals 5.0 deg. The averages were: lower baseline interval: 115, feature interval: 98.4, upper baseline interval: 107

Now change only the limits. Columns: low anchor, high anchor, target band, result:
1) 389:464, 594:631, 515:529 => 4.68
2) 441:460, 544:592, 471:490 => -3.22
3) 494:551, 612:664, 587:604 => -0.45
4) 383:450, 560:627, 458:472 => 1.49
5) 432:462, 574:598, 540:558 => -2.20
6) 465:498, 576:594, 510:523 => 4.16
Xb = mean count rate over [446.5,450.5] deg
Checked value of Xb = 85.5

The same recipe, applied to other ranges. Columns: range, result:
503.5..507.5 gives 57.1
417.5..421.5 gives 108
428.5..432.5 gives 102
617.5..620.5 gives 95.6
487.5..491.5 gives 109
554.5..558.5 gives 112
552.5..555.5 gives 110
